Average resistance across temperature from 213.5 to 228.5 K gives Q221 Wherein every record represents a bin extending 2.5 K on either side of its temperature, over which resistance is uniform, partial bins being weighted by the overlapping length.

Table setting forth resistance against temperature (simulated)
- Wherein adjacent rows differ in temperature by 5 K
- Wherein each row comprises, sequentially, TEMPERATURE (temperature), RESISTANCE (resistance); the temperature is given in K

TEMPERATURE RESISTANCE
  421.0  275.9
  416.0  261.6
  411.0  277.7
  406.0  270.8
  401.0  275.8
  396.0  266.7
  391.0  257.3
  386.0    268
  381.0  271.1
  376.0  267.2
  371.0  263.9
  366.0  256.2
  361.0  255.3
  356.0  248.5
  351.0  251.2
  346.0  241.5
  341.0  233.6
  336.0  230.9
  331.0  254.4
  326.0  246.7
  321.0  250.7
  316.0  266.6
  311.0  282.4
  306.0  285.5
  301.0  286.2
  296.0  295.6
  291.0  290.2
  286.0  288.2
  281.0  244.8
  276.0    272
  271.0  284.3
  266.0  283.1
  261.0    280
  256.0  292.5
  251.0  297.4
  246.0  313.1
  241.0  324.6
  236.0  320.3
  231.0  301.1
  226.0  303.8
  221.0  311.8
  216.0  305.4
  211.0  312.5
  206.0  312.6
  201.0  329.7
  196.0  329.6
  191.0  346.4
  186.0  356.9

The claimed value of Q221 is 307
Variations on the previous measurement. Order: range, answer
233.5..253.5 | 314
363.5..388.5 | 265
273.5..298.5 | 278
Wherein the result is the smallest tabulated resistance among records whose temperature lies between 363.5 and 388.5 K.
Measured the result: 256.2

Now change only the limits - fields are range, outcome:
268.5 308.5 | 244.8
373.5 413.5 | 257.3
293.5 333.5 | 246.7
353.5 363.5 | 248.5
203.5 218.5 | 305.4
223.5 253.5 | 297.4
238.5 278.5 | 272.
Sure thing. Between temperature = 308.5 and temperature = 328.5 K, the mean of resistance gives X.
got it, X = 262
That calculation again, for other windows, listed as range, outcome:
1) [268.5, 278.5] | 278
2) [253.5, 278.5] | 282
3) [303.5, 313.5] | 284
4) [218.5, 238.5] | 309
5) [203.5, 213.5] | 313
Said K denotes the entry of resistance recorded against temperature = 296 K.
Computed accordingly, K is 295.6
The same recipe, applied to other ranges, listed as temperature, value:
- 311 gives 282.4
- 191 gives 346.4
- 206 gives 312.6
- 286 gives 288.2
